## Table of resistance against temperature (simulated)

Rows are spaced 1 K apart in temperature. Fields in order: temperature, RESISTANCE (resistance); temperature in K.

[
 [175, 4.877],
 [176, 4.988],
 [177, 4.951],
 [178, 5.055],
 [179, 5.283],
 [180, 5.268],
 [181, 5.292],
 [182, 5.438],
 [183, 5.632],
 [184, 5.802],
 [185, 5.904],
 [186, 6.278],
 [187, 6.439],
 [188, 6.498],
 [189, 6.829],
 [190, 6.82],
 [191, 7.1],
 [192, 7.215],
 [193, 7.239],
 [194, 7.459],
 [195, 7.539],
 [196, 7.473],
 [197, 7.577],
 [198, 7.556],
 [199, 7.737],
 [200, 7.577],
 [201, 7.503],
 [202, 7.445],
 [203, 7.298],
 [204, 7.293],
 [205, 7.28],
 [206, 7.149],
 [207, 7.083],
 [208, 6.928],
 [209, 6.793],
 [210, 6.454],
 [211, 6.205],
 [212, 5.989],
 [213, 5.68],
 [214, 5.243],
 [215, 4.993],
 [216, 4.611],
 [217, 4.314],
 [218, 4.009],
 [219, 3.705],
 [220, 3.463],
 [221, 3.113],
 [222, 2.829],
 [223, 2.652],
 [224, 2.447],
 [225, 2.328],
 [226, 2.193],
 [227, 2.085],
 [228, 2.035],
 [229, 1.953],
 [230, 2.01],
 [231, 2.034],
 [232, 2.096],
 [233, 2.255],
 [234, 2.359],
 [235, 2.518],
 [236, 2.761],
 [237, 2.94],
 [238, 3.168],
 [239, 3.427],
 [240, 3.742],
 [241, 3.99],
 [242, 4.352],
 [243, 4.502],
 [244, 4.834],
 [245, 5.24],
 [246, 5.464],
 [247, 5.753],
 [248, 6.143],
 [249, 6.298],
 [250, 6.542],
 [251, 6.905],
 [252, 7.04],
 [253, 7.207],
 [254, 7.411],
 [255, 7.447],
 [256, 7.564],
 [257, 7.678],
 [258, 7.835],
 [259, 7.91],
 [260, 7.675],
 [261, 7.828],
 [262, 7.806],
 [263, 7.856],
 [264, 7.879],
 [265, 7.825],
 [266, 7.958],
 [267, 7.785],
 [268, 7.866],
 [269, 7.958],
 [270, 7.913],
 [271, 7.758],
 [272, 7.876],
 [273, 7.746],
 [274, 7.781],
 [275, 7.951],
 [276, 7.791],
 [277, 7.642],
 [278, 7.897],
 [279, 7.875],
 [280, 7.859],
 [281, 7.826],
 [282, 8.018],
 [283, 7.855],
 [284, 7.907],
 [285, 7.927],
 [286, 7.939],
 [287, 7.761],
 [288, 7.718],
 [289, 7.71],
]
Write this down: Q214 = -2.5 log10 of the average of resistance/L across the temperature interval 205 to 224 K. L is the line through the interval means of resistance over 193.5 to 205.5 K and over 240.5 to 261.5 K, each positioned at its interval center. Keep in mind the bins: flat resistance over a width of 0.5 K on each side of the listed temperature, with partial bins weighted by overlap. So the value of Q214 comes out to 0.386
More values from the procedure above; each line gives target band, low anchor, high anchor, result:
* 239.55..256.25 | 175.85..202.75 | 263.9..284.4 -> 0.26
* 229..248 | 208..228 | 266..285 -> 0.49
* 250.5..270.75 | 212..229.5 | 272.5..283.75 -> -0.18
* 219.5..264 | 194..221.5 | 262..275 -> 0.47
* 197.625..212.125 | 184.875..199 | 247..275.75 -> 0.00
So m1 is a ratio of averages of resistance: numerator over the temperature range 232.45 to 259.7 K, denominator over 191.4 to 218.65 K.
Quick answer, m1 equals 0.8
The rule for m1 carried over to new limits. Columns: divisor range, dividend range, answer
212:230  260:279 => 2.29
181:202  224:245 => 0.43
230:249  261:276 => 2.08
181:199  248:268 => 1.11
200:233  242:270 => 1.52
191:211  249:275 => 1.05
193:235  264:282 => 1.57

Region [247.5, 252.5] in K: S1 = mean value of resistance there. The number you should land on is 6.59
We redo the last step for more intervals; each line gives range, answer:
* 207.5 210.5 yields 6.73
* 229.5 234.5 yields 2.15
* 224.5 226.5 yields 2.26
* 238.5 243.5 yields 4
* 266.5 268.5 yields 7.83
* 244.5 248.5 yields 5.65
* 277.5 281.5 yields 7.86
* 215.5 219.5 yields 4.16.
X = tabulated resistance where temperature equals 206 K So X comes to 7.149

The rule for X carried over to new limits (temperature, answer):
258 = 7.835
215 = 4.993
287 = 7.761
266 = 7.958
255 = 7.447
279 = 7.875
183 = 5.632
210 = 6.454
